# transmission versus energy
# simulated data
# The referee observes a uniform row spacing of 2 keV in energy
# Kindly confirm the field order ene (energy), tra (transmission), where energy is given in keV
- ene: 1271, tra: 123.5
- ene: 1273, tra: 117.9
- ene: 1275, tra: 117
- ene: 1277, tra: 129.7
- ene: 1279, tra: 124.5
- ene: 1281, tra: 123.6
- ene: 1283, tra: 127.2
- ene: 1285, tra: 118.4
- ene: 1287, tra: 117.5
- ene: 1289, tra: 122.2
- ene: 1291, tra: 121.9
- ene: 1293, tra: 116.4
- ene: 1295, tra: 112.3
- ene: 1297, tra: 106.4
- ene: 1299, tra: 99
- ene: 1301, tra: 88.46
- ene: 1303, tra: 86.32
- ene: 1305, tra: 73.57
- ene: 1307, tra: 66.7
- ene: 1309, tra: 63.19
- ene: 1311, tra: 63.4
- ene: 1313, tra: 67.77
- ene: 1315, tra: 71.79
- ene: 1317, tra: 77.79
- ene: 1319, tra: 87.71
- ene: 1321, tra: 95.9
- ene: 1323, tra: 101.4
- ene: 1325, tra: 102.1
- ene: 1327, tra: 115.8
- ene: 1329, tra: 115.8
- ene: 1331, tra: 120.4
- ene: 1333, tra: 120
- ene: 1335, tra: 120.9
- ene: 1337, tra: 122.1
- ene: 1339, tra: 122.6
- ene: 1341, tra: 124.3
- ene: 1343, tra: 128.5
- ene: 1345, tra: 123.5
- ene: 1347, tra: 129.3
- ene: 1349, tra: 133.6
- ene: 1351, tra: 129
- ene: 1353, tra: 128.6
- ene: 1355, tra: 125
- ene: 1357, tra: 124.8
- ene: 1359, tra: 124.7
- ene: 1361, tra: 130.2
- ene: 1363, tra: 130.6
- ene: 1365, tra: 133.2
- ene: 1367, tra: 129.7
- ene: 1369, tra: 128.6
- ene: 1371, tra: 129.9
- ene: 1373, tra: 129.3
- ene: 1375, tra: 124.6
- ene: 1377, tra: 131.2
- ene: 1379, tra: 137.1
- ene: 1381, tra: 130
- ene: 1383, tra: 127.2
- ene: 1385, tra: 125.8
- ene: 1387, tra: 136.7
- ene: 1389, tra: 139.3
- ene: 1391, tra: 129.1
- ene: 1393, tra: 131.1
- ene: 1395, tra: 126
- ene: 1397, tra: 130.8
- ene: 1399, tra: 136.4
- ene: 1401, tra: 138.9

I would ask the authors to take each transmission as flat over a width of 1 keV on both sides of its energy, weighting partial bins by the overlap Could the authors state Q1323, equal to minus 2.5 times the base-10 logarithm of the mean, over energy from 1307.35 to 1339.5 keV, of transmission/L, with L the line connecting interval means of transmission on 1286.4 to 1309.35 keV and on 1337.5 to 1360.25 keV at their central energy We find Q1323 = 0.17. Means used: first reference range 98.5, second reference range 127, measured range 97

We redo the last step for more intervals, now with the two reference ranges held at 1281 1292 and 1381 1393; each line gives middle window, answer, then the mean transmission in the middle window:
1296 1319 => 0.49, 79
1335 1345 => 0.03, 124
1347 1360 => 0.00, 128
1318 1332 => 0.19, 106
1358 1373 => 0.00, 130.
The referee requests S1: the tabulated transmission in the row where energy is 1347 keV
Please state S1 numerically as 129.3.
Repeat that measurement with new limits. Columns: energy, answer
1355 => 125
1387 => 136.7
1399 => 136.4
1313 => 67.77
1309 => 63.19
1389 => 139.3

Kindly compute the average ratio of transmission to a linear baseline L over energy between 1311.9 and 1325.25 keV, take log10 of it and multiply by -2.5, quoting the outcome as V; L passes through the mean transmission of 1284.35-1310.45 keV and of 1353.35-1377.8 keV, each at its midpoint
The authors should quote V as 0.257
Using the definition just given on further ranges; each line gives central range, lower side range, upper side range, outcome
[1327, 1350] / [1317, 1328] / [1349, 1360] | -0.099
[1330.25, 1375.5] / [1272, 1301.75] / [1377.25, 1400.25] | -0.003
